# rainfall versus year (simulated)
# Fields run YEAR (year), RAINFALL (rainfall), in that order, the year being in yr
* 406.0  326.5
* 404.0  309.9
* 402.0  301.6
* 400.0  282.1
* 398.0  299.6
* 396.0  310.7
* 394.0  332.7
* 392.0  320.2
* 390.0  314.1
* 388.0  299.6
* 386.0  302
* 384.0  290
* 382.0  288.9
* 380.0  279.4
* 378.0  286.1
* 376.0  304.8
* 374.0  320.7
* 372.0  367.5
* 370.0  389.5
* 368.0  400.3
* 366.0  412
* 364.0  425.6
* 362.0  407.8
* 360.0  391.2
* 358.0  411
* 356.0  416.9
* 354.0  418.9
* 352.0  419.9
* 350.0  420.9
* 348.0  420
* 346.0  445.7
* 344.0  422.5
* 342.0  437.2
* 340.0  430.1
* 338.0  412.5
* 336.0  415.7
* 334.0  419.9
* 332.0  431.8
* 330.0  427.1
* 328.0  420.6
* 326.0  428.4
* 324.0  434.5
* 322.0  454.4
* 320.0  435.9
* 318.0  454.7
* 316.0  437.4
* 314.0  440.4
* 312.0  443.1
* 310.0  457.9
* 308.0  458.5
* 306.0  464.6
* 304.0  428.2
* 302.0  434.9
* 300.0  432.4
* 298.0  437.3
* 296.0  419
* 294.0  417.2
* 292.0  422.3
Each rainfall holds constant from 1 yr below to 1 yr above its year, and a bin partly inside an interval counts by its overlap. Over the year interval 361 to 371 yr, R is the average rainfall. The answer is 407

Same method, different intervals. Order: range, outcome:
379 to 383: 284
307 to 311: 458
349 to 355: 420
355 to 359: 414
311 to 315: 442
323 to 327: 431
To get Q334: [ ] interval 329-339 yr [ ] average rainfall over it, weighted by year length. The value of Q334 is 421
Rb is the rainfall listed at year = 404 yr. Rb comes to 309.9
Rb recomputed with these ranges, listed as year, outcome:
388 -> 299.6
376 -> 304.8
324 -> 434.5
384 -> 290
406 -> 326.5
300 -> 432.4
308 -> 458.5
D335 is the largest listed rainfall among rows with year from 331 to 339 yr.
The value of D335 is 431.8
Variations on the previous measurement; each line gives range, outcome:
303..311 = 464.6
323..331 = 434.5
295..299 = 437.3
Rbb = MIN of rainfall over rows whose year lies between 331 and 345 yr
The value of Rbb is 412.5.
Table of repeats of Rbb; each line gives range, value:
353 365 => 391.2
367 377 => 304.8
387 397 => 299.6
